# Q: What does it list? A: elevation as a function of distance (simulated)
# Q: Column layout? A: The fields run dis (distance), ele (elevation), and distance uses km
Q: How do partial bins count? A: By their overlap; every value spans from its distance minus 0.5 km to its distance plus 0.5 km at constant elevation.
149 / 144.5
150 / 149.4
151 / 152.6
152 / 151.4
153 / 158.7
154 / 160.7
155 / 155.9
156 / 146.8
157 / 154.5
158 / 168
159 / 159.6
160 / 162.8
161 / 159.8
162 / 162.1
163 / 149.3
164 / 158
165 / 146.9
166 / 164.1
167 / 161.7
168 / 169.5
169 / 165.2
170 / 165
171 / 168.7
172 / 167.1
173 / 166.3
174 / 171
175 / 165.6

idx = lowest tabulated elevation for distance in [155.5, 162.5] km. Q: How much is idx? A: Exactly 146.8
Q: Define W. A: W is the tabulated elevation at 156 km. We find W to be 146.8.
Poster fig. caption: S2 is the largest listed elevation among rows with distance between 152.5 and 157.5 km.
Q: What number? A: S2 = 160.7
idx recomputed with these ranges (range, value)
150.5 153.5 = 151.4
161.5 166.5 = 146.9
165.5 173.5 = 161.7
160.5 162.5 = 159.8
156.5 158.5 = 154.5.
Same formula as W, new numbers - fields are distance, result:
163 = 149.3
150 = 149.4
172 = 167.1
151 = 152.6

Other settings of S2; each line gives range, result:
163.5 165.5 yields 158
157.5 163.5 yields 168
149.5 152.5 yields 152.6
